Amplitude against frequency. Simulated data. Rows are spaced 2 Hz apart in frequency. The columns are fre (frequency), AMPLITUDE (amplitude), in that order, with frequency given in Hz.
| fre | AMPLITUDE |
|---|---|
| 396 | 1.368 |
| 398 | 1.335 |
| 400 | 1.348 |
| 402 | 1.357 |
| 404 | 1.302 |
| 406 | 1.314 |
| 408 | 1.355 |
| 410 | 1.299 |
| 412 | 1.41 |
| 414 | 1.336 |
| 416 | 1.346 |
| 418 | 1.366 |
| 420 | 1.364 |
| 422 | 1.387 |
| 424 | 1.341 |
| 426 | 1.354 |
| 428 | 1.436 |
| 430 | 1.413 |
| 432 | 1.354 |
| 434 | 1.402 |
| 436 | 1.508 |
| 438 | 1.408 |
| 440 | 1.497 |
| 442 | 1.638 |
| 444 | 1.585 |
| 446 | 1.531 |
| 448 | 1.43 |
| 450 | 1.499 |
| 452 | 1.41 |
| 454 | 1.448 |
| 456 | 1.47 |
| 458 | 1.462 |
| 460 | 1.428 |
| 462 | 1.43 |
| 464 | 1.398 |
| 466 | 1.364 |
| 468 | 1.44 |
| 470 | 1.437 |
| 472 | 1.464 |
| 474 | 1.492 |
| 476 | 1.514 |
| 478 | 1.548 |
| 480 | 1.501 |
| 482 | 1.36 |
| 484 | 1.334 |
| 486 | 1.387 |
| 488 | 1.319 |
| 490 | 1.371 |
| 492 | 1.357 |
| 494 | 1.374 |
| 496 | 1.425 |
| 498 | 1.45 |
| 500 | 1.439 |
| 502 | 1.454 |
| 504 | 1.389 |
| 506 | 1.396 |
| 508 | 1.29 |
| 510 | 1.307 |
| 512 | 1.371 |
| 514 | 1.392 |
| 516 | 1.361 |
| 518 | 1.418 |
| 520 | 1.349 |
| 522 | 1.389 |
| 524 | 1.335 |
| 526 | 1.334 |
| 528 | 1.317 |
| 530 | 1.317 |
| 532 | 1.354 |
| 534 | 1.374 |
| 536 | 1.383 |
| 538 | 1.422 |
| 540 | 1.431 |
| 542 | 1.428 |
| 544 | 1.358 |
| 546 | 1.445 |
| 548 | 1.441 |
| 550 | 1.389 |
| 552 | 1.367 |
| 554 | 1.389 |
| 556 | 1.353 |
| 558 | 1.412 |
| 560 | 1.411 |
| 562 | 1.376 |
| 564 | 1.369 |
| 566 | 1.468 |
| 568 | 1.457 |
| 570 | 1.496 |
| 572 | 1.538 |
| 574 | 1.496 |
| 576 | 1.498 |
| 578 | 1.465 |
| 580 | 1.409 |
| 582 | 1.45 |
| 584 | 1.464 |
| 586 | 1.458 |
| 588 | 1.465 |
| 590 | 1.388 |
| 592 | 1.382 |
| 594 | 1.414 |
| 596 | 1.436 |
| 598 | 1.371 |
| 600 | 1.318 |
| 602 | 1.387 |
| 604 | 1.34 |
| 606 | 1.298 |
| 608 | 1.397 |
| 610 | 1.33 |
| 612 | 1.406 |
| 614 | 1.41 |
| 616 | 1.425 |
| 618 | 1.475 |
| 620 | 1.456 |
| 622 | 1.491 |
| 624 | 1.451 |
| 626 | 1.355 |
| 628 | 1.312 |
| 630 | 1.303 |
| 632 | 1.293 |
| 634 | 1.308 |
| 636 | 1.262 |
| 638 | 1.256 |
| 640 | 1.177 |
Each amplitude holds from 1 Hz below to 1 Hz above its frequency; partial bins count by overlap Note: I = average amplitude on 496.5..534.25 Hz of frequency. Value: 1.37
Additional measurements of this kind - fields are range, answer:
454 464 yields 1.44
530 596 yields 1.42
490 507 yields 1.41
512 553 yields 1.38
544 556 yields 1.4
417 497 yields 1.43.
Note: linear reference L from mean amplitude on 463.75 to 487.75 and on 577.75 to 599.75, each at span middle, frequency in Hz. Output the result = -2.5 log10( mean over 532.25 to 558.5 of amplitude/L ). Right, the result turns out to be 0.02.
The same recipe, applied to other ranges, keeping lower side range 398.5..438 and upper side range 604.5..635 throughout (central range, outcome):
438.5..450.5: -0.12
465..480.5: -0.07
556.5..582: -0.05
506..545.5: 0.01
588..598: -0.02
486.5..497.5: 0.00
